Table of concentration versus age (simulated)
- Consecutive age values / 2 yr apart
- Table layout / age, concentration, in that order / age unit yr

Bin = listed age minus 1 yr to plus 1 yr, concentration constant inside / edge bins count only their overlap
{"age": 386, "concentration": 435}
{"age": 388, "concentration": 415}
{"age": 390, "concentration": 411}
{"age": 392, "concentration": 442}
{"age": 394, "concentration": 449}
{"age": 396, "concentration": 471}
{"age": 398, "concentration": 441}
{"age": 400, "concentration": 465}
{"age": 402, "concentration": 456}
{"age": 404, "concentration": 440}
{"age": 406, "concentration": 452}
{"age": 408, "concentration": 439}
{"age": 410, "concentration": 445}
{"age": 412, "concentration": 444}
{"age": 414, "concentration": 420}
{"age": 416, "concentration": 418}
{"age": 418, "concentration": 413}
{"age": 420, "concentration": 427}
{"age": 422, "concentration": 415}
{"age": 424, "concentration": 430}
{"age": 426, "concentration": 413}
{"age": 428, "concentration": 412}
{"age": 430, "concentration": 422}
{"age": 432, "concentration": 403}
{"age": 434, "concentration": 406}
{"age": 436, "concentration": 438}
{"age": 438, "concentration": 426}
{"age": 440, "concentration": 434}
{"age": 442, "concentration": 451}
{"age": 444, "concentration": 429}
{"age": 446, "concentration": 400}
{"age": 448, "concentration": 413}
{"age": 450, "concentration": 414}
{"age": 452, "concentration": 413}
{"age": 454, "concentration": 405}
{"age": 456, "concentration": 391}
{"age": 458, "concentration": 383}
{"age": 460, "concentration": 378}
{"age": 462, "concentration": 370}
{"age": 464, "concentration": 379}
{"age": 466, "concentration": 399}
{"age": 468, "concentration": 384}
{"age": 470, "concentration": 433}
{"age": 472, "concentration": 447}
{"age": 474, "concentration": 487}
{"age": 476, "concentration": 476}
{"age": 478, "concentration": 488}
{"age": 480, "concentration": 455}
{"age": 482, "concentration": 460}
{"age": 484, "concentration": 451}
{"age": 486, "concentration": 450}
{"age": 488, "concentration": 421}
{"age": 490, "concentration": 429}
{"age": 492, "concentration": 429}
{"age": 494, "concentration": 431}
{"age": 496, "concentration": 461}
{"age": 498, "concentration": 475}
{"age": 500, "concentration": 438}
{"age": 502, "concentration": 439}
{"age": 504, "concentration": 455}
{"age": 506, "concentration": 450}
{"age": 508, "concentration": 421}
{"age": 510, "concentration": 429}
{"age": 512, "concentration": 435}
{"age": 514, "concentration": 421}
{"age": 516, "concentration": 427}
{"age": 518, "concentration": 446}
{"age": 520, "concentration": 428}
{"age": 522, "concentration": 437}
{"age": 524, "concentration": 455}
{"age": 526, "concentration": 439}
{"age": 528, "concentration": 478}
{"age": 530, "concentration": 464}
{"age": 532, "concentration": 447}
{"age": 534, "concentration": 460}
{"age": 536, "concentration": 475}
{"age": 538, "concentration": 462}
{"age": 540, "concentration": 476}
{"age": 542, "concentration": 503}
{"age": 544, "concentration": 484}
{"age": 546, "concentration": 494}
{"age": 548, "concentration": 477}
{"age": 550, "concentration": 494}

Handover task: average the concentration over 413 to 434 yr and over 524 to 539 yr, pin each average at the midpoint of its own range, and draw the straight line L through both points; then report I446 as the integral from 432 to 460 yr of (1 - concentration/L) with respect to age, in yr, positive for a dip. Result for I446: 0.8 yr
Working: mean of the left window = 417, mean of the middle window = 414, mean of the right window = 460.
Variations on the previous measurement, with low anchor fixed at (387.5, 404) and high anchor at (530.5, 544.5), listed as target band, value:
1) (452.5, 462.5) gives 1.51 yr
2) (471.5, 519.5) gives 1.76 yr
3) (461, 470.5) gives 1.39 yr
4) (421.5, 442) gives 1.35 yr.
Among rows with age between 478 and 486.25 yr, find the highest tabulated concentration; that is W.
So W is 488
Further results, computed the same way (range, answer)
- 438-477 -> 487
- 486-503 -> 475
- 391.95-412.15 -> 471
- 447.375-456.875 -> 414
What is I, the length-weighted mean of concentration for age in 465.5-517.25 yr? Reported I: 442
